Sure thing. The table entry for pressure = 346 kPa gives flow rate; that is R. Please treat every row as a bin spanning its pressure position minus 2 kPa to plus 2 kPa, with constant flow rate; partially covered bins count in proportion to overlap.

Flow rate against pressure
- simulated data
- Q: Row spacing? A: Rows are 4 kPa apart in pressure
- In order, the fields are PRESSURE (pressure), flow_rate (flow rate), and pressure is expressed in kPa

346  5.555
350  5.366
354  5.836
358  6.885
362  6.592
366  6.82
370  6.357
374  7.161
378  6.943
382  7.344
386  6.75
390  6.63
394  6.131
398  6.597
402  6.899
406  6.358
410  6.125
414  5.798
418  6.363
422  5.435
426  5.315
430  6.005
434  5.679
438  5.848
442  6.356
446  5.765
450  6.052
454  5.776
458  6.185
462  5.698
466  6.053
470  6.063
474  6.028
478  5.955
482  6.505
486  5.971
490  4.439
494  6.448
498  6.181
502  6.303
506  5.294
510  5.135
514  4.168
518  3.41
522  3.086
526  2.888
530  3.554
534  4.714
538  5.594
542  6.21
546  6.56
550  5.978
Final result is 5.555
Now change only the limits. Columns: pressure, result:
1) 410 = 6.125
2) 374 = 7.161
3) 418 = 6.363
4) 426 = 5.315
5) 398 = 6.597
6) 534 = 4.714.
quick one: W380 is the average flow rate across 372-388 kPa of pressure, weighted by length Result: 7.05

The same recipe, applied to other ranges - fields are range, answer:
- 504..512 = 5.21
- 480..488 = 6.24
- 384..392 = 6.69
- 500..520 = 4.86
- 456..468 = 5.98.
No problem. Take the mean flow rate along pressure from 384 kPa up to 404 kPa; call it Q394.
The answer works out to 6.6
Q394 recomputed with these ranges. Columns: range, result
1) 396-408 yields 6.62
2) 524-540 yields 4.19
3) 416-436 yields 5.76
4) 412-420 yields 6.08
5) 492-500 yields 6.31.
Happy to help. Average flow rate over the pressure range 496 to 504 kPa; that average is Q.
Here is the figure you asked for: 6.24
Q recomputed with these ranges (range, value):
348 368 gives 6.3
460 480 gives 5.96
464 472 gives 6.06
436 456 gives 5.96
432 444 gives 5.96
